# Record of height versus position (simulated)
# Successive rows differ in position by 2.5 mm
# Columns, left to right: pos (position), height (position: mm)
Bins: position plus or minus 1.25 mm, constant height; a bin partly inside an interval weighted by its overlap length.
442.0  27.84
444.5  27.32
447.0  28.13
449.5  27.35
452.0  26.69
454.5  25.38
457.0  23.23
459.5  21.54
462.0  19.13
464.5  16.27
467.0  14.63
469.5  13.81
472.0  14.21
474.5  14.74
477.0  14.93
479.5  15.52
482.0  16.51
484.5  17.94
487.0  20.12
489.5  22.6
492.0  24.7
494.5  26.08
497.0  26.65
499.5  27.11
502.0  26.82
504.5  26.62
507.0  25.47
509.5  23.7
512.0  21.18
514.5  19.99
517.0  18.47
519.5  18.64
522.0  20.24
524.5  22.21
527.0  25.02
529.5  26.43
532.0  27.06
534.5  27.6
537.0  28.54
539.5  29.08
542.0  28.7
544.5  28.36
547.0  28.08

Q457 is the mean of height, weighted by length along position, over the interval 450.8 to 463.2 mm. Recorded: 23.2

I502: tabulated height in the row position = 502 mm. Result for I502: 26.82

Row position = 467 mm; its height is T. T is 14.63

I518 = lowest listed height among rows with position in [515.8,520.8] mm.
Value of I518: 18.47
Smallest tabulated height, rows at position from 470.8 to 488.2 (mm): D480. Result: 14.21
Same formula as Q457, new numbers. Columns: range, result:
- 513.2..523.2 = 19.3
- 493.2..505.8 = 26.6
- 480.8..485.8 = 17.3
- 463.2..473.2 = 14.8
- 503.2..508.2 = 26.1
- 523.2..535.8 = 25.7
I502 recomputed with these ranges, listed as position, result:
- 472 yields 14.21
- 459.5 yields 21.54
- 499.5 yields 27.11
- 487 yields 20.12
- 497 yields 26.65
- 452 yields 26.69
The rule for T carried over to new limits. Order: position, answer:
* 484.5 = 17.94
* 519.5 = 18.64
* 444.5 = 27.32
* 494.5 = 26.08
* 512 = 21.18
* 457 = 23.23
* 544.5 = 28.36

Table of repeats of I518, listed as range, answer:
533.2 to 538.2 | 27.6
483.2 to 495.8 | 17.94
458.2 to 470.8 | 13.81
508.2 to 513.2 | 21.18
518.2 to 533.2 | 18.64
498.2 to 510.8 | 23.7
